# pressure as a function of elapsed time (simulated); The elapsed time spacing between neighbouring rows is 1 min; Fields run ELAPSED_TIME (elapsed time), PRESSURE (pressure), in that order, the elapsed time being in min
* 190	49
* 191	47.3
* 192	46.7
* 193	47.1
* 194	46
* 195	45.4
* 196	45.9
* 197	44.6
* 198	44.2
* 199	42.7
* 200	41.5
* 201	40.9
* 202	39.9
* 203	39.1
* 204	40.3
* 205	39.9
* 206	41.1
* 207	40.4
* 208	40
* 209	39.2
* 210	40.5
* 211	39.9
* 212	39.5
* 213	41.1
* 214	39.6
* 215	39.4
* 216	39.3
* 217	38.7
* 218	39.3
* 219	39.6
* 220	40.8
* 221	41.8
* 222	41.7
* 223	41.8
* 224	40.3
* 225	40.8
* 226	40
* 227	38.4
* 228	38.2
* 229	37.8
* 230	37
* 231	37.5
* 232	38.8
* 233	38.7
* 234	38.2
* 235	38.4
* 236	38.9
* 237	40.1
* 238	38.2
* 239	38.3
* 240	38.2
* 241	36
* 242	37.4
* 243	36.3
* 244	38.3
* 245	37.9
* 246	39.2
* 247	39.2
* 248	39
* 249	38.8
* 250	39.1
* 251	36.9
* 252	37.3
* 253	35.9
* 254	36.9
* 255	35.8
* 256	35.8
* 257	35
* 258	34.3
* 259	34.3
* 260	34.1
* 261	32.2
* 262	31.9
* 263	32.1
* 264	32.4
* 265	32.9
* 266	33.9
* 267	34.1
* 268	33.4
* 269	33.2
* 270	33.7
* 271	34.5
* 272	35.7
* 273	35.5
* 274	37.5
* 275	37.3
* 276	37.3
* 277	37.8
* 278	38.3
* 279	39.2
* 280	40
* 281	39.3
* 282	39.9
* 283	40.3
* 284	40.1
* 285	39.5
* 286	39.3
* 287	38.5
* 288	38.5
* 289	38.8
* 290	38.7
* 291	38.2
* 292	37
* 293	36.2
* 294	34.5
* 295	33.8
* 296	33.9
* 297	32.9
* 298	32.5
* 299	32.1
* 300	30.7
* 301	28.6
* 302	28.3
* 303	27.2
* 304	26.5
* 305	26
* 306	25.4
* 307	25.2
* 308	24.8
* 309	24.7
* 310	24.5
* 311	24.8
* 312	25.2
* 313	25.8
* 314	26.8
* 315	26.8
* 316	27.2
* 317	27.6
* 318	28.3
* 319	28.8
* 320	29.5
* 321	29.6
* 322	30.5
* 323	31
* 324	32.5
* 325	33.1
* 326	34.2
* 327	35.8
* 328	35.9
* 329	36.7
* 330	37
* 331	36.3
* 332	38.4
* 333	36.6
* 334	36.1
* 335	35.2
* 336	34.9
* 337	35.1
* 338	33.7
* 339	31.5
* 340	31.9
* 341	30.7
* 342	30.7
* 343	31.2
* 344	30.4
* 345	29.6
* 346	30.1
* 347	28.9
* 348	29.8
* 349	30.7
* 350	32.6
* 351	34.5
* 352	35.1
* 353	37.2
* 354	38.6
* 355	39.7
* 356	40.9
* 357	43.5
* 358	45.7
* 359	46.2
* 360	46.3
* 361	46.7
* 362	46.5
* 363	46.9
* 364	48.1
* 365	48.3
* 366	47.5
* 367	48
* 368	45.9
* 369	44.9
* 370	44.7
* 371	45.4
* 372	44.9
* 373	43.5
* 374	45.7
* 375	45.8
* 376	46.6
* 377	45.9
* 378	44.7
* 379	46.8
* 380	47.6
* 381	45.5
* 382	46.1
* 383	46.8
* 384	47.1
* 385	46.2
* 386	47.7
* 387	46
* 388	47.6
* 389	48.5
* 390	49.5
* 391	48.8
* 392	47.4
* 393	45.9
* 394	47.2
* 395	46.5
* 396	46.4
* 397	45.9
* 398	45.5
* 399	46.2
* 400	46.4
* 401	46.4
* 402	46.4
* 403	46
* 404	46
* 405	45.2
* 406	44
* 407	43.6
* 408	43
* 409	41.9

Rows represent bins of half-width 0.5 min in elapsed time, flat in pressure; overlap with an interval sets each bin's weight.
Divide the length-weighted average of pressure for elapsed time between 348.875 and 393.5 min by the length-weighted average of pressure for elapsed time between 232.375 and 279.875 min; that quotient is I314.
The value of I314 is 1.2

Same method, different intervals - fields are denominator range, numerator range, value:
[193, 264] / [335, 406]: 1.09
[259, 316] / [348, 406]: 1.35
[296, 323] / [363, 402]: 1.67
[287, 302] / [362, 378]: 1.33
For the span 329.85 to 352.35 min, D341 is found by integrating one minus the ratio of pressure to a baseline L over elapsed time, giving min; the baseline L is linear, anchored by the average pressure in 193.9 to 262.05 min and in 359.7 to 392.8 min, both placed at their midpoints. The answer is 5.91 min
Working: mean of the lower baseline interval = 39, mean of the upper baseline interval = 46.6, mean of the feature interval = 33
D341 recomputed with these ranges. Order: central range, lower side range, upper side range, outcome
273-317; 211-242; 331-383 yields 7.4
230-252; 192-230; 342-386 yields 1.6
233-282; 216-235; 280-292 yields 3.4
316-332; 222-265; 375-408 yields 3.7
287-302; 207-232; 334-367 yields 1.5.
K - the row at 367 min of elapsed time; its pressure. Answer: 48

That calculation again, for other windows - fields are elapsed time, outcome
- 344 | 30.4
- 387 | 46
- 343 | 31.2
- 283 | 40.3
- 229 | 37.8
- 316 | 27.2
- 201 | 40.9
